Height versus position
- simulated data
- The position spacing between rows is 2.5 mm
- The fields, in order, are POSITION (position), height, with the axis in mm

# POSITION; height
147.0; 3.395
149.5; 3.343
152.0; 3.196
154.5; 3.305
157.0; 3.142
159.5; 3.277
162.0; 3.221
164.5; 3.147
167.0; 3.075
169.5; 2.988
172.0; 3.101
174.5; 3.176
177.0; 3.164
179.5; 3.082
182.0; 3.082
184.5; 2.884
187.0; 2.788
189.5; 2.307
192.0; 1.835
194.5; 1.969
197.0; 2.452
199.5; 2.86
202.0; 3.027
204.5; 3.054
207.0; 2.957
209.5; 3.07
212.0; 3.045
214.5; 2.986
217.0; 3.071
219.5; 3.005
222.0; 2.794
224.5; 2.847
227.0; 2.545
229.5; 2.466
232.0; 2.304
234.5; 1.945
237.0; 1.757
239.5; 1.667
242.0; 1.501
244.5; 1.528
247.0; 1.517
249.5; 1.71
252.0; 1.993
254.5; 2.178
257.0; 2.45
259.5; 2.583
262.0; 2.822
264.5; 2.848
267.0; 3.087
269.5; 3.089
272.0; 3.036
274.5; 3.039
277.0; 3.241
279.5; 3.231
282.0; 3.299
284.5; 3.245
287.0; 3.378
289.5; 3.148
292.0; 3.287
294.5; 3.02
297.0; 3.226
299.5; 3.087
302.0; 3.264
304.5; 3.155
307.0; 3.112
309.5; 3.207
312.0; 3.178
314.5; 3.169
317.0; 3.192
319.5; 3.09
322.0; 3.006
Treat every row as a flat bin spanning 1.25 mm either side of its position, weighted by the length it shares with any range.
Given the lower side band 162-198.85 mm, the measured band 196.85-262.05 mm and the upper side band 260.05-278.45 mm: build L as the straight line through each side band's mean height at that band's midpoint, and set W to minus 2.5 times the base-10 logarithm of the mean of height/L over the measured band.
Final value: 0.19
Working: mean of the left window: 2.81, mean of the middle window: 2.44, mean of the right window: 3.01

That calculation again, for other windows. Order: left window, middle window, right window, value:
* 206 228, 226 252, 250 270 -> 0.41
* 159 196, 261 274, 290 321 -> 0.03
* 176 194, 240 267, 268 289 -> 0.39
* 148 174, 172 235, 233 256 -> -0.14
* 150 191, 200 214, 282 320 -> 0.03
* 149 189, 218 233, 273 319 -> 0.18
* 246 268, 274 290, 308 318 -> -0.19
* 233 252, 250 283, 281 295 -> -0.12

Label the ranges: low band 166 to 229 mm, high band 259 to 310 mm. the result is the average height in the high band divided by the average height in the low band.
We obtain 1.10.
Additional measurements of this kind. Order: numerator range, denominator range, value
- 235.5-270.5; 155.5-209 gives 0.76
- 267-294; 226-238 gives 1.45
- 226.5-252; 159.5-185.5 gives 0.61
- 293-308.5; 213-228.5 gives 1.10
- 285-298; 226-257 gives 1.65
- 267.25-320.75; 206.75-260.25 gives 1.35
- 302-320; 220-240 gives 1.35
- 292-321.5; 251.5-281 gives 1.12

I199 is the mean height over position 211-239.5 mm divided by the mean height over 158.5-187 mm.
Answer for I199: 0.83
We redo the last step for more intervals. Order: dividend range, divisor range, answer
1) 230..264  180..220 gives 0.73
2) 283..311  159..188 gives 1.04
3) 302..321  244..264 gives 1.47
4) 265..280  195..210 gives 1.09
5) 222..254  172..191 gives 0.69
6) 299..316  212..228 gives 1.10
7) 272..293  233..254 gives 1.87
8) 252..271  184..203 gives 1.07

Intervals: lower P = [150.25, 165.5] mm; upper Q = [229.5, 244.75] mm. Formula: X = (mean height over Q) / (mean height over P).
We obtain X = 0.58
